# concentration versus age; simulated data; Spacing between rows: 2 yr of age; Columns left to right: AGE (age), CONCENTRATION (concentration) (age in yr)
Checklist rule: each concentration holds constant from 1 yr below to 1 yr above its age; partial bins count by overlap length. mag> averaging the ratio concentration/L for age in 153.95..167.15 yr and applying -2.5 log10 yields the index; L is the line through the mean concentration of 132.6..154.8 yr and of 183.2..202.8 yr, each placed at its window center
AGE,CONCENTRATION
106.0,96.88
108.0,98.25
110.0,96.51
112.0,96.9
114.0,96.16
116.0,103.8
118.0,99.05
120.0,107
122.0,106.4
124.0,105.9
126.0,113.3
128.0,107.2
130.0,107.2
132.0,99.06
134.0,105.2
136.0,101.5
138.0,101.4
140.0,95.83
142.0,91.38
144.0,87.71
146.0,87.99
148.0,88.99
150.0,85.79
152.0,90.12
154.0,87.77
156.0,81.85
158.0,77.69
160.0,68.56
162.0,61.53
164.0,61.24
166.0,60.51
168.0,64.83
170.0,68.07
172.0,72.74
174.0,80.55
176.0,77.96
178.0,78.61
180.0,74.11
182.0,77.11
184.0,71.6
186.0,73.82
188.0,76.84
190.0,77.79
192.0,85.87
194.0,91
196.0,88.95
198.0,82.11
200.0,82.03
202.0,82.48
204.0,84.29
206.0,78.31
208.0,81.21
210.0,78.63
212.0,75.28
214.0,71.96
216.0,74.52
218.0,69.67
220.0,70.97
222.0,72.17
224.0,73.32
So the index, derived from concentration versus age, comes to 0.26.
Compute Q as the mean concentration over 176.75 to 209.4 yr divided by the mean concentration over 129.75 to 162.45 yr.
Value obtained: 0.9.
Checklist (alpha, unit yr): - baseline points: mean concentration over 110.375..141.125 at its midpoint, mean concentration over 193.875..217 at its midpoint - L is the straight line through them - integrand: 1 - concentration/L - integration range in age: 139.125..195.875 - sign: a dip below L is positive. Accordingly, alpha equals 7.8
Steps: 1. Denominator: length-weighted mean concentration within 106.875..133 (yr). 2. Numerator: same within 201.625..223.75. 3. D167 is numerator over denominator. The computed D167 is 0.7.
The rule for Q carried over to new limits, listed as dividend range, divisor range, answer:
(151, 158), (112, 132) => 0.82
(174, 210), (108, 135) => 0.78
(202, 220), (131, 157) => 0.83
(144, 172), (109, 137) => 0.74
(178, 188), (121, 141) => 0.72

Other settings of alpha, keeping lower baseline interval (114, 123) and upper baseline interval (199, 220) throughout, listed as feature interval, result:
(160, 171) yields 3.20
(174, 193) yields 1.69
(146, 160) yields 1.37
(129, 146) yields -0.03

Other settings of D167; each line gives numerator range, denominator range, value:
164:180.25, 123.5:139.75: 0.68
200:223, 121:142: 0.74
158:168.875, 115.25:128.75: 0.61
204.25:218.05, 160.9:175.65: 1.13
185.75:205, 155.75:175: 1.20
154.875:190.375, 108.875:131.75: 0.70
